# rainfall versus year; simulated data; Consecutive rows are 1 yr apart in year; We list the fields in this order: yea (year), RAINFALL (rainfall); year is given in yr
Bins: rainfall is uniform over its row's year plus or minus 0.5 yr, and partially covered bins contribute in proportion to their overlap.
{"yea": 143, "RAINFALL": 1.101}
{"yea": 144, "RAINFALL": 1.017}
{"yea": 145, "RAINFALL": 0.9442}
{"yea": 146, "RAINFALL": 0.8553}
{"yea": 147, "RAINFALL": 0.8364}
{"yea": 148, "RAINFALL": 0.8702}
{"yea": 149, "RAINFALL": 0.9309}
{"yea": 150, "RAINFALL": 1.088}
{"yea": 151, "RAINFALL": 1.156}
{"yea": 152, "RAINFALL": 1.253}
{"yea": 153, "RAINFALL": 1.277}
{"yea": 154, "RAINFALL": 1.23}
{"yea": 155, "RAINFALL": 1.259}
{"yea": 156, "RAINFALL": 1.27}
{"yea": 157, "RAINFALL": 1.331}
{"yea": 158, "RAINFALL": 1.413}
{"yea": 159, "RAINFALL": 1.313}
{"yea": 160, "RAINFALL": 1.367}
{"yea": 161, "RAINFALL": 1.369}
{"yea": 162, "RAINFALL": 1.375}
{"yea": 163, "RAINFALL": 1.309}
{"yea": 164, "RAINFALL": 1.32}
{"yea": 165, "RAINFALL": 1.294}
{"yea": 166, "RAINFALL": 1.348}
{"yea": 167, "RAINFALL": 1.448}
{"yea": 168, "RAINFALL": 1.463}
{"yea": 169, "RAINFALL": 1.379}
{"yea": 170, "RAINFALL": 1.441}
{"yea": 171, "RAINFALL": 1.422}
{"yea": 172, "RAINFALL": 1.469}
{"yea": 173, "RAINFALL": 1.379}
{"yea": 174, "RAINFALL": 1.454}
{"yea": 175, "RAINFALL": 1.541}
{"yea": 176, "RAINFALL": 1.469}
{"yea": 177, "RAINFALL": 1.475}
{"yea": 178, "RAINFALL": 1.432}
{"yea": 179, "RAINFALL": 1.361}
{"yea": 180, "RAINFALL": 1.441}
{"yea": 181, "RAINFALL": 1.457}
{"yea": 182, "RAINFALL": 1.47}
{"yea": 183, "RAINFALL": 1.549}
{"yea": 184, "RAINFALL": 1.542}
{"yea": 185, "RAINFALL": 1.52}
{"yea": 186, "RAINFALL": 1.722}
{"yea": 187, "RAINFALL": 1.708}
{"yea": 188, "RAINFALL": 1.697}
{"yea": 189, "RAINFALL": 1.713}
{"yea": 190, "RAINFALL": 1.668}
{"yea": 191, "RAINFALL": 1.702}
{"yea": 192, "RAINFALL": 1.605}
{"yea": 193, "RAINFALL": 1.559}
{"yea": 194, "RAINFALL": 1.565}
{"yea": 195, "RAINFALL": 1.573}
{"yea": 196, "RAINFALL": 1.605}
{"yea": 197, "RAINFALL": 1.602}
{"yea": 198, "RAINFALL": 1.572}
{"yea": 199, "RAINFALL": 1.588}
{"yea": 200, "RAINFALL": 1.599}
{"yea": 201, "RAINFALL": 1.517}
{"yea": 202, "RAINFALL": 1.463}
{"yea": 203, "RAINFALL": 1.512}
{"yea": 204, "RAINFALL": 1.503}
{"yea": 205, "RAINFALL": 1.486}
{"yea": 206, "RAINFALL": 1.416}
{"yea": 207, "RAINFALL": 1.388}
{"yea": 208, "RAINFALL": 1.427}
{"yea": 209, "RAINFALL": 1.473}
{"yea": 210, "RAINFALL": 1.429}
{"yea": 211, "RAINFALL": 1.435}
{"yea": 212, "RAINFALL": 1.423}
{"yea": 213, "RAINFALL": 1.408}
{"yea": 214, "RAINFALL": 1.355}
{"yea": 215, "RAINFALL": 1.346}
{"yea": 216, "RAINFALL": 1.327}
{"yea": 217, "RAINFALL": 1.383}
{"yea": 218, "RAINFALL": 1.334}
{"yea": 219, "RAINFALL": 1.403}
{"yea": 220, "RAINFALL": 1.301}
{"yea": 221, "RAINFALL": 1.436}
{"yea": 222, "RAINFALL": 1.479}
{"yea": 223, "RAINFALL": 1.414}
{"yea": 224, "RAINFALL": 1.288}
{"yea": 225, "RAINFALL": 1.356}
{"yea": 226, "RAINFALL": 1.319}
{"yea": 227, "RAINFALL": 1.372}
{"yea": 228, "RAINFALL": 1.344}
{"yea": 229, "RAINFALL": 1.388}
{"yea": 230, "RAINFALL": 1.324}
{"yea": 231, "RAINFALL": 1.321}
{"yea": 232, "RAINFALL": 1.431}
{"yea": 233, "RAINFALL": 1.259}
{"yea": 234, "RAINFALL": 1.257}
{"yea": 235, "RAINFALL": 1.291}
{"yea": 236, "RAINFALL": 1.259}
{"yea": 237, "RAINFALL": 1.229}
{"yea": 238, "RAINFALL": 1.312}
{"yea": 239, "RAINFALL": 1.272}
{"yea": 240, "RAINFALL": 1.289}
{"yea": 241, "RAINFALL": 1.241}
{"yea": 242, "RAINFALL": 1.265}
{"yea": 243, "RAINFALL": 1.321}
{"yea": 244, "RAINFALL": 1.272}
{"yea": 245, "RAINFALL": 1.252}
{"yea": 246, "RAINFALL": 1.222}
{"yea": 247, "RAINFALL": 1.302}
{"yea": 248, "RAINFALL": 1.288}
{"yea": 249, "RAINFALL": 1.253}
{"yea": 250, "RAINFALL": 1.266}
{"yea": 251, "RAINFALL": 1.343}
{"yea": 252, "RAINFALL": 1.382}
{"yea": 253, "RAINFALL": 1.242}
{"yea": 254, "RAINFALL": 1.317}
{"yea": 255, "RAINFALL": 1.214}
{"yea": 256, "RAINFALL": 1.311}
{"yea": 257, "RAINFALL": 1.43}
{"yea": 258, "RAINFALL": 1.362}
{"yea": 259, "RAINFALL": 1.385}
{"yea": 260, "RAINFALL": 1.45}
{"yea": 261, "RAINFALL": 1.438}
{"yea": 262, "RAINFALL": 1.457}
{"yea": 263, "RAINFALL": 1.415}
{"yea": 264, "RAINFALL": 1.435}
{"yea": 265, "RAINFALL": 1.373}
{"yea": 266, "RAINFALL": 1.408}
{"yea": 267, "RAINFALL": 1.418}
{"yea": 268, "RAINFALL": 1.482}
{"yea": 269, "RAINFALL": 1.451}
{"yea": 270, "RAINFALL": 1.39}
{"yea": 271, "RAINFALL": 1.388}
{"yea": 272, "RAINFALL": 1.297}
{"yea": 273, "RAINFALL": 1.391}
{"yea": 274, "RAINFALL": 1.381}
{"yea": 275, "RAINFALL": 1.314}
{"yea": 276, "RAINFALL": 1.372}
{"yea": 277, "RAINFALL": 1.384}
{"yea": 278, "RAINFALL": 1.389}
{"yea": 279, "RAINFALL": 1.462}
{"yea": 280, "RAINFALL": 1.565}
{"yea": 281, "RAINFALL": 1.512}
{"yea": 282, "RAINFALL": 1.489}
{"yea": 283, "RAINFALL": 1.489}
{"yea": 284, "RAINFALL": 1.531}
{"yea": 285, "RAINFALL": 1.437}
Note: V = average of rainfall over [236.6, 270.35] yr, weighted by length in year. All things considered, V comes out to 1.34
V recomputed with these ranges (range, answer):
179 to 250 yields 1.42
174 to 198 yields 1.56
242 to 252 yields 1.28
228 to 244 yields 1.3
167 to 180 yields 1.44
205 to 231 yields 1.38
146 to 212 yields 1.42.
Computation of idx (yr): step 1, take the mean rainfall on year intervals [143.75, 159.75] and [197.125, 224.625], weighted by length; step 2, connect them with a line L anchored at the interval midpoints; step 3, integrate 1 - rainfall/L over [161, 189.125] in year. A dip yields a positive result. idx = -4.8 yr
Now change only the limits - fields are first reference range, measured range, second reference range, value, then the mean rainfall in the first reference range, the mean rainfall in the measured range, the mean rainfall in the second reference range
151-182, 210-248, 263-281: 1.8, 1.38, 1.33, 1.41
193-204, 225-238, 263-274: 1.5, 1.56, 1.32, 1.4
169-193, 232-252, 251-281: 2.1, 1.53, 1.28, 1.39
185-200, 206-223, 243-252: 1.1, 1.63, 1.4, 1.28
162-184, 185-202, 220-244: -2.8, 1.43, 1.62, 1.32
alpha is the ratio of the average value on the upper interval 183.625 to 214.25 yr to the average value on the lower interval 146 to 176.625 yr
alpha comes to 1.19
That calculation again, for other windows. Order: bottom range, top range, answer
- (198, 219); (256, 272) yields 0.98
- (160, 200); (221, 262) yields 0.88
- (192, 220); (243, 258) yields 0.88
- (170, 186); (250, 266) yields 0.93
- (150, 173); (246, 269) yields 1.02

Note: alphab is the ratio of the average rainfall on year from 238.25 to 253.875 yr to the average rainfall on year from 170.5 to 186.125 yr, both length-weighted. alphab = 0.87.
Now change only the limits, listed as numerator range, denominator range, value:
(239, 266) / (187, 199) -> 0.82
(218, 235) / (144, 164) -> 1.15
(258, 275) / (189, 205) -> 0.89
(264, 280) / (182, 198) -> 0.87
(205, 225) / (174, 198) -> 0.89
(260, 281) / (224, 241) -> 1.08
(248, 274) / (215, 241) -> 1.03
